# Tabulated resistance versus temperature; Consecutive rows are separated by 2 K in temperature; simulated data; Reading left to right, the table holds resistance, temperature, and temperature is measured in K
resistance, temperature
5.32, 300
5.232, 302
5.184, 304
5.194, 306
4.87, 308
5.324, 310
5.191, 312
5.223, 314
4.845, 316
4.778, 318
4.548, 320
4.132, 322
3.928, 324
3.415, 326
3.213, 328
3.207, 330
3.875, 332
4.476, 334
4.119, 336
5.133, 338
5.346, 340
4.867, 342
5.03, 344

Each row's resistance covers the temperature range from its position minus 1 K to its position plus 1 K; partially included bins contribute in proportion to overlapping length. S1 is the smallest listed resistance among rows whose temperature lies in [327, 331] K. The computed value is 3.207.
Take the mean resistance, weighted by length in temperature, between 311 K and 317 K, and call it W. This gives 5.09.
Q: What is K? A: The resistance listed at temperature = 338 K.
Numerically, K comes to 5.133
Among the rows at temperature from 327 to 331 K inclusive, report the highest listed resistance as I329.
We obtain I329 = 3.213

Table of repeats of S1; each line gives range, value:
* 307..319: 4.778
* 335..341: 4.119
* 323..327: 3.415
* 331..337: 3.875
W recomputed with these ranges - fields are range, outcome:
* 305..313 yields 5.14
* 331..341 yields 4.59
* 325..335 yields 3.64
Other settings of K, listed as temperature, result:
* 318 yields 4.778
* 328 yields 3.213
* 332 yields 3.875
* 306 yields 5.194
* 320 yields 4.548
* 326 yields 3.415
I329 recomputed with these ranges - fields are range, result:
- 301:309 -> 5.232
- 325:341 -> 5.346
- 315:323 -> 4.845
